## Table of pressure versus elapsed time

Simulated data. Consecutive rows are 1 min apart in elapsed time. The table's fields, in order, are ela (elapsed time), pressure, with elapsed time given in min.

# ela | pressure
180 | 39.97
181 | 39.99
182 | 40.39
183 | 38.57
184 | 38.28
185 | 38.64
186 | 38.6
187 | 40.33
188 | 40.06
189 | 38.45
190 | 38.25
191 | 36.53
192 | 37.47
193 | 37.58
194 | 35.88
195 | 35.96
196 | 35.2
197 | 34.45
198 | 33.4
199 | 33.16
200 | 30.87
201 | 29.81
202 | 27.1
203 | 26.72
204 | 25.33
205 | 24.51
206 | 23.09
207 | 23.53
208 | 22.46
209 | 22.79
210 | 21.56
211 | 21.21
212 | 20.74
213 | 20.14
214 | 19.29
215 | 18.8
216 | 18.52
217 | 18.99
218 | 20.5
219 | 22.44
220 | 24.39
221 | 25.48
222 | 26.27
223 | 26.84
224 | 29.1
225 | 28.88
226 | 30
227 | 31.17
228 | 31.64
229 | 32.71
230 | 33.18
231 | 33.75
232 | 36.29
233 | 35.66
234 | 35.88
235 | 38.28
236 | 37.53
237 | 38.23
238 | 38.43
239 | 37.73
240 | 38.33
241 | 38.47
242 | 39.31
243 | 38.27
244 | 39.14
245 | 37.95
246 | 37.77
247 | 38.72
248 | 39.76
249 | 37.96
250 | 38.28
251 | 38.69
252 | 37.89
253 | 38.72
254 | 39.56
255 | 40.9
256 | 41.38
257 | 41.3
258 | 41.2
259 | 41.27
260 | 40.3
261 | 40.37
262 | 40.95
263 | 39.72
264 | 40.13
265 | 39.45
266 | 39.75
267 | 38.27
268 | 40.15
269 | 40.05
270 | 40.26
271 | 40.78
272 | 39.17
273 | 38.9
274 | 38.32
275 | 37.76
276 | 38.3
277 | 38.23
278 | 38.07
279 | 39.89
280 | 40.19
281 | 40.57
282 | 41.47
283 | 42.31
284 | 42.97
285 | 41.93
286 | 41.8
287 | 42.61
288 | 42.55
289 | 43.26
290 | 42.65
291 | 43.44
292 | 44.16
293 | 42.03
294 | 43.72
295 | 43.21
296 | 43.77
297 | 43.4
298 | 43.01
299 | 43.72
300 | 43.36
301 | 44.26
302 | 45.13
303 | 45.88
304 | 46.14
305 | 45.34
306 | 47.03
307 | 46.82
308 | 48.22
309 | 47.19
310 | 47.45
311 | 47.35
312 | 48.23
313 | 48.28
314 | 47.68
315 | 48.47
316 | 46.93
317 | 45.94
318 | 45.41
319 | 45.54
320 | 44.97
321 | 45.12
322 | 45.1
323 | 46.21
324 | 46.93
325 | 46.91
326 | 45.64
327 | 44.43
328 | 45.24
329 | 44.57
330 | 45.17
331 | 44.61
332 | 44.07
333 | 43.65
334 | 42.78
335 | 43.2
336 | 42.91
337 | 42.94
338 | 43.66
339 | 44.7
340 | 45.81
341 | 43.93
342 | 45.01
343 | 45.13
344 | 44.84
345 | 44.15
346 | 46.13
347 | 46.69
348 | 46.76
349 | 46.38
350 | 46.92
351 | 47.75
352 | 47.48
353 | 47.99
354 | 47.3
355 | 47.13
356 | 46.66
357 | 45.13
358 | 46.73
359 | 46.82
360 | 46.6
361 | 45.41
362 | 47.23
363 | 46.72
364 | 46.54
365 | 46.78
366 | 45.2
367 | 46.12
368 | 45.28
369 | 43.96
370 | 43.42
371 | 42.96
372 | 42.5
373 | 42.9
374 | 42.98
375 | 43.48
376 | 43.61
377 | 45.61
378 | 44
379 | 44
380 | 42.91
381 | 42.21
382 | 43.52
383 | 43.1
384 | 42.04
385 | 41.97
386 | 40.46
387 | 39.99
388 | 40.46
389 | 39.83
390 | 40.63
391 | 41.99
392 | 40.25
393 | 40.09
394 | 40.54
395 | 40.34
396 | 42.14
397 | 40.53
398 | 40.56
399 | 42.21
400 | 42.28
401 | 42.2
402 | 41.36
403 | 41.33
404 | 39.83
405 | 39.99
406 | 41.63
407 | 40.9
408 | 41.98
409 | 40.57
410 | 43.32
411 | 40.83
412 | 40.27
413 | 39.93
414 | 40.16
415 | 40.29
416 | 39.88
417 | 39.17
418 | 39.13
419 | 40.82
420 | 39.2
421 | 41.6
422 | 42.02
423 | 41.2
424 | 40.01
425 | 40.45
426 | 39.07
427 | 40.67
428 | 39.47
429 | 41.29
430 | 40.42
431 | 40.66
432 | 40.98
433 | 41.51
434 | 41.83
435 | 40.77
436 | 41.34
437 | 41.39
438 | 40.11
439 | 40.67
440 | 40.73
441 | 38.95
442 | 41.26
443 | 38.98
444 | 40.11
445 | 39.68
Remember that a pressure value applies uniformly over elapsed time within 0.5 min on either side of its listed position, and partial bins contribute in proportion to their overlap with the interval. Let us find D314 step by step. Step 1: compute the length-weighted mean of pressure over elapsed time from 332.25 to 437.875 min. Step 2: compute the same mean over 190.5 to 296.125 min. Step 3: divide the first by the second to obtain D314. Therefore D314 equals 1.22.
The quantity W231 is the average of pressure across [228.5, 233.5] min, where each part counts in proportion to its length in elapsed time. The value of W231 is 34.3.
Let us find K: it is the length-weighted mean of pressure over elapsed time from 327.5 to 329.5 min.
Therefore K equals 44.9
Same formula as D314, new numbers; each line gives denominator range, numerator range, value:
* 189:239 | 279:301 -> 1.45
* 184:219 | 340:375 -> 1.57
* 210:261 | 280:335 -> 1.35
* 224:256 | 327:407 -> 1.19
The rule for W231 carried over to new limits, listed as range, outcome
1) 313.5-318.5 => 46.9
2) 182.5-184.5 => 38.4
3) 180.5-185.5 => 39.2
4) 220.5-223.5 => 26.2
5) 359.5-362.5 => 46.4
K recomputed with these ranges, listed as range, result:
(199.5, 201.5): 30.3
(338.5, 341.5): 44.8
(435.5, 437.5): 41.4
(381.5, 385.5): 42.7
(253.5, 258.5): 40.9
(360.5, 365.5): 46.5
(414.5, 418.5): 39.6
